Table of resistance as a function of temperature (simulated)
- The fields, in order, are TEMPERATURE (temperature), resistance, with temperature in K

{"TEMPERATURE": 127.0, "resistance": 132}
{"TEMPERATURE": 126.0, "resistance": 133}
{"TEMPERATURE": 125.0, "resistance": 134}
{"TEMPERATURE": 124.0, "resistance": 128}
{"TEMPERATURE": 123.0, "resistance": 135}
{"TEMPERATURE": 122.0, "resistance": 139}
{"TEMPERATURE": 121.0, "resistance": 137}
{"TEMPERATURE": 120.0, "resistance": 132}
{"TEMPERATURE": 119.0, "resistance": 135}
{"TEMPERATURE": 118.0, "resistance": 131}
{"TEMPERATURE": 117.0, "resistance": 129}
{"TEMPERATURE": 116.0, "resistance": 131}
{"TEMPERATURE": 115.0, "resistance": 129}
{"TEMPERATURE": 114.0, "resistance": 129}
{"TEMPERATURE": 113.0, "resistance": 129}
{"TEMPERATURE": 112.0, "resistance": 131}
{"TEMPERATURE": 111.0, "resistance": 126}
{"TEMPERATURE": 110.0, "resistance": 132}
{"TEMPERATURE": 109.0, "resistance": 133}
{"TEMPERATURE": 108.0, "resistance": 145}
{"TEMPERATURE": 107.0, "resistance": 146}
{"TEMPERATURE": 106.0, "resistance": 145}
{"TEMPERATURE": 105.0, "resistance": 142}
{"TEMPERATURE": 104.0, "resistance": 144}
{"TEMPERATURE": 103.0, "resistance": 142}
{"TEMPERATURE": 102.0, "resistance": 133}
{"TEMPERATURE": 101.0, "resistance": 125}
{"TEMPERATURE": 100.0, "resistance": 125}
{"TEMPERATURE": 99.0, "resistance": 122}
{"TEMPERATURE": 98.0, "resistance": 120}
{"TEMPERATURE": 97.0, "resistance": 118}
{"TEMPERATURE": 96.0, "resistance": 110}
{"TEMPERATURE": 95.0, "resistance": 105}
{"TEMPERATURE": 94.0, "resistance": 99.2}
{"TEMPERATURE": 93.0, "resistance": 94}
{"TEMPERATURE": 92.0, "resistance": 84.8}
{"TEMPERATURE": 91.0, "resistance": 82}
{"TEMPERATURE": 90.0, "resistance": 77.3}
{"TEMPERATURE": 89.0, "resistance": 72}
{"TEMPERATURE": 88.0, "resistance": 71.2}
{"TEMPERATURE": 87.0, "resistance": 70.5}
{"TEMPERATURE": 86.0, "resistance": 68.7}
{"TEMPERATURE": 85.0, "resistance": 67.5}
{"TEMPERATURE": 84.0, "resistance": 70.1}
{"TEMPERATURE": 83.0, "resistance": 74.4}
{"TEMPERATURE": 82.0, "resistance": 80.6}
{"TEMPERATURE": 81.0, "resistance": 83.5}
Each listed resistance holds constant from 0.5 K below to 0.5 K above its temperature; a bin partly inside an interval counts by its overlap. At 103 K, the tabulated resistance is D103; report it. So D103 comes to 142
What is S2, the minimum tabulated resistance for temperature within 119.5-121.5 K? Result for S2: 132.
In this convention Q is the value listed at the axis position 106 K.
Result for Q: 145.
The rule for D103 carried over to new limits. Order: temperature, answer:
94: 99.2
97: 118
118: 131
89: 72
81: 83.5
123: 135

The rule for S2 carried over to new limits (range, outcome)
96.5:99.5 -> 118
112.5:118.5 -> 129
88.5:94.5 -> 72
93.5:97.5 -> 99.2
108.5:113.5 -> 126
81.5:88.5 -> 67.5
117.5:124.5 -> 128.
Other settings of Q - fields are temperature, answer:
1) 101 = 125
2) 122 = 139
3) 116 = 131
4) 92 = 84.8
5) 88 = 71.2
